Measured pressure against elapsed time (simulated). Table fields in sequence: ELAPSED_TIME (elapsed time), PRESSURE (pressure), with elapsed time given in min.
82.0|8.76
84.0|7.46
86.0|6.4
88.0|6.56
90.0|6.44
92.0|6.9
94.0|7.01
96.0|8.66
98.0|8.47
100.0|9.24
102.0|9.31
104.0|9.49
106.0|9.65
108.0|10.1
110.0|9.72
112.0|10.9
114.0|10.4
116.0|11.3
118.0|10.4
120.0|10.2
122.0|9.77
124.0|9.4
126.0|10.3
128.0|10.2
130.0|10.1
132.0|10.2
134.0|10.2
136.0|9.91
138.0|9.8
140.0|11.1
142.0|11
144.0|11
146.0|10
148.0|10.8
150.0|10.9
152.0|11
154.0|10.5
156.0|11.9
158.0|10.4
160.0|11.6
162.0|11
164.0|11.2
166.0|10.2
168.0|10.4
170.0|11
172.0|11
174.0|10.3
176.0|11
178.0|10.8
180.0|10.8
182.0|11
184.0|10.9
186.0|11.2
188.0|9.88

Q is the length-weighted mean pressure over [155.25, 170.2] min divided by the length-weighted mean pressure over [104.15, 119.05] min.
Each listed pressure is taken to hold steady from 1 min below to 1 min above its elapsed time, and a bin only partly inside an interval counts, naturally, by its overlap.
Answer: 1.1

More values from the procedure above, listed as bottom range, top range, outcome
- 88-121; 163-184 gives 1.17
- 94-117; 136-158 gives 1.12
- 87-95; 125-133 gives 1.52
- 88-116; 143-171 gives 1.21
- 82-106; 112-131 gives 1.29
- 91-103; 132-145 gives 1.27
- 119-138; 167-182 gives 1.08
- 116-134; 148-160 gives 1.08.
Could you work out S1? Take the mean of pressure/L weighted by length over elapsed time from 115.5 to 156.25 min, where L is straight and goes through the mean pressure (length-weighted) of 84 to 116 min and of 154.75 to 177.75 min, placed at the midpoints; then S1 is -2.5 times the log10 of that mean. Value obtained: -0.06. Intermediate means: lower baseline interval 8.66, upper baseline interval 10.9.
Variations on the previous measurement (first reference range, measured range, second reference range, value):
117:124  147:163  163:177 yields -0.05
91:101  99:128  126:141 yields -0.11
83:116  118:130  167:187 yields -0.08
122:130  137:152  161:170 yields -0.04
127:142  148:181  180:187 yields -0.02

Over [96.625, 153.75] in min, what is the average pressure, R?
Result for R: 10.2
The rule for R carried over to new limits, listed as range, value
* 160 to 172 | 10.8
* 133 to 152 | 10.5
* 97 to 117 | 9.86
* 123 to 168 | 10.6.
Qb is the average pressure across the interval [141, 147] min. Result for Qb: 10.7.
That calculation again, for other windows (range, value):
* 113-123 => 10.4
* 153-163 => 11.1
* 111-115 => 10.7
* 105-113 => 10.1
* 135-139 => 9.86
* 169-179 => 10.8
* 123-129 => 9.97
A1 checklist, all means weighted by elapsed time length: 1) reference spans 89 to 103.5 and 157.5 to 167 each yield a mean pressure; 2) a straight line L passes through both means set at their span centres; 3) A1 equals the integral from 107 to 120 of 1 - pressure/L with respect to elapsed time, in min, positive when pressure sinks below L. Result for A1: -2.43 min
